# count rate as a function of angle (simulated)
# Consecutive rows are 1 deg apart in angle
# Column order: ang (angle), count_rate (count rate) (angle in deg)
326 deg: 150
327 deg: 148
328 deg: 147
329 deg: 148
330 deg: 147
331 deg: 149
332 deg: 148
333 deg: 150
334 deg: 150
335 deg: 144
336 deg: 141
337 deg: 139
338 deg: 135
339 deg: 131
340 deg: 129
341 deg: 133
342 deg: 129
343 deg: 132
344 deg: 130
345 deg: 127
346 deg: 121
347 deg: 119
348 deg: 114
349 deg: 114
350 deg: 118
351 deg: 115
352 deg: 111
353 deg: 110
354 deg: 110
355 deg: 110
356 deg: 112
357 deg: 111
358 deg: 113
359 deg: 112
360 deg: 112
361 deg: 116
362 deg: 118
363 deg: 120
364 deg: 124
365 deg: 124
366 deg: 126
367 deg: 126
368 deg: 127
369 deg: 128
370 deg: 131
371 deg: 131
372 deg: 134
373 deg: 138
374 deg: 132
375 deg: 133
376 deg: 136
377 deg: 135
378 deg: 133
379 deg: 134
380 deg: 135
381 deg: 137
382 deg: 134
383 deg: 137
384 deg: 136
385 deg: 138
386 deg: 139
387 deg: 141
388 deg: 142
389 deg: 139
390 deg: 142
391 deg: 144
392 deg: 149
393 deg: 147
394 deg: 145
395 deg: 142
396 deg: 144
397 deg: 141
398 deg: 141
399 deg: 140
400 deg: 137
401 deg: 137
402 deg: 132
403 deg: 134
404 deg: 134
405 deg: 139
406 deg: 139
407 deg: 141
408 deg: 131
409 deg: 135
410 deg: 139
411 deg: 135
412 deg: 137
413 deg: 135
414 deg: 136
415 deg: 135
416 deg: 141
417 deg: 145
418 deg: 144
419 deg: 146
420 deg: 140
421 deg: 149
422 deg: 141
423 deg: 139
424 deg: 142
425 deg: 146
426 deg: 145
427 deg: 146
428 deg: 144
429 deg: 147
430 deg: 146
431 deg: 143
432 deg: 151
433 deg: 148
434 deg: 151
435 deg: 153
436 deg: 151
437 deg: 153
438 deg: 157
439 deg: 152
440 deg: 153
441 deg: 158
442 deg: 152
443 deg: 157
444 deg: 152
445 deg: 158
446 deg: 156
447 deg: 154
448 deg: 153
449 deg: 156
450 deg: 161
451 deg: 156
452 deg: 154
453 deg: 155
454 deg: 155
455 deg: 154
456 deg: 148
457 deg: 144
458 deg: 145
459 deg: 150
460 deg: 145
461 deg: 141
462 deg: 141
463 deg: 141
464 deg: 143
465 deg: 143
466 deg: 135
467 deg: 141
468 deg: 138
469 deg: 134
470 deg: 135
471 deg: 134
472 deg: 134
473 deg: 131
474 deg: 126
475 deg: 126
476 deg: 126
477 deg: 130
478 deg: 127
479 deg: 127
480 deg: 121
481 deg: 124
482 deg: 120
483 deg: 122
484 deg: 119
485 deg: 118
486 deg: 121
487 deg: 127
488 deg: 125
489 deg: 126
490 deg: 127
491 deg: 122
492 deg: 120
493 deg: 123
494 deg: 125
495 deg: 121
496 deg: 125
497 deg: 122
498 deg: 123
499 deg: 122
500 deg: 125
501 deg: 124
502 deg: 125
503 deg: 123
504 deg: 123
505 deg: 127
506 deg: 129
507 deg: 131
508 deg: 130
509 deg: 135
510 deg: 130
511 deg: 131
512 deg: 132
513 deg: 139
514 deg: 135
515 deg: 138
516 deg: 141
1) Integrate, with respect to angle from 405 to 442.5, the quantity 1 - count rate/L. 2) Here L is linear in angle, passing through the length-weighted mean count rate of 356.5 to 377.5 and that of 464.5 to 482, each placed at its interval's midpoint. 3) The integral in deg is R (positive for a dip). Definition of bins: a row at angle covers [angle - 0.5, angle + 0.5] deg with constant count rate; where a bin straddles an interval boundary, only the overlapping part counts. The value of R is -4.7 deg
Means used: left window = 125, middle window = 144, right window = 131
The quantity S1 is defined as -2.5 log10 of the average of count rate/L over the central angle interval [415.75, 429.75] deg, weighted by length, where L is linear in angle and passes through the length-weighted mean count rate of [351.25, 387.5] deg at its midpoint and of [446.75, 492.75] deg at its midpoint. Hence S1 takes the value -0.099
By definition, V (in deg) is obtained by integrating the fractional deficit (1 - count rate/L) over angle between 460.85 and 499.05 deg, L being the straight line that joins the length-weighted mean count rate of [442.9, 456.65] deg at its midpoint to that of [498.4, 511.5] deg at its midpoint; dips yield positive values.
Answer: 3.13 deg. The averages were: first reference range 155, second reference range 127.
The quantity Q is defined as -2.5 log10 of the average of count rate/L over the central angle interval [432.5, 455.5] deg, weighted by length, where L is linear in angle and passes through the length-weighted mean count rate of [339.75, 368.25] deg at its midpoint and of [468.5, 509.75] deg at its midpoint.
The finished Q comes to -0.24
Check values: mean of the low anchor 119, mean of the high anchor 126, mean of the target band 154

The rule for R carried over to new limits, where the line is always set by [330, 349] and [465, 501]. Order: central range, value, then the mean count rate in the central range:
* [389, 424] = -2.5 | 140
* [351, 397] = 0.9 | 130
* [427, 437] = -1.5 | 148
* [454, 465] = -1.5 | 146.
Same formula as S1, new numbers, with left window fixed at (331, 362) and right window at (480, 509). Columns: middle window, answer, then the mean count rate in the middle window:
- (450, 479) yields -0.134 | 141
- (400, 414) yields -0.096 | 136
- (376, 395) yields -0.121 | 139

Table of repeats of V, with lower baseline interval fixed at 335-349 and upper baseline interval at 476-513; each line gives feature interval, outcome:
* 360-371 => 0.4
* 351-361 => 1.3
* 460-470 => -1.1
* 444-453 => -2.1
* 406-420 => -1.2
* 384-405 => -2.0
